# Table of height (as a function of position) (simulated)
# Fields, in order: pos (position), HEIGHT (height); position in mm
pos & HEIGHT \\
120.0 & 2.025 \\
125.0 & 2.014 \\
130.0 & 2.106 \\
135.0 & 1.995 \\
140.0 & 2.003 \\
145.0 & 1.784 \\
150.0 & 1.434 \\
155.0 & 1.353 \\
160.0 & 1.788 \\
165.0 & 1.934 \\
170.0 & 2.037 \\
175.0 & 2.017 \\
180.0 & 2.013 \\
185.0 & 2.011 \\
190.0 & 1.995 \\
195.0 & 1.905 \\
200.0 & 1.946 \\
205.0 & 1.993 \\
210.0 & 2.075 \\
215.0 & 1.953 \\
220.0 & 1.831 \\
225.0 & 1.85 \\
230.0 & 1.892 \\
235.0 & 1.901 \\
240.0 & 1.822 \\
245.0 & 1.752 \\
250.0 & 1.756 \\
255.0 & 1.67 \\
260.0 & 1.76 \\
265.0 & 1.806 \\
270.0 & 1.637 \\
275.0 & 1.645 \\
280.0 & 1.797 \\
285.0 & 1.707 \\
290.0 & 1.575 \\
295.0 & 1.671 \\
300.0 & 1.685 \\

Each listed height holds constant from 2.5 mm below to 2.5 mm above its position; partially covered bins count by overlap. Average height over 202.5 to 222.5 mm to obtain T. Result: 1.96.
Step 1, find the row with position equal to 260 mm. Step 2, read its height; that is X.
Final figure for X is 1.76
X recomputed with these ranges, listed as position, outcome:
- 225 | 1.85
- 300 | 1.685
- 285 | 1.707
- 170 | 2.037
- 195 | 1.905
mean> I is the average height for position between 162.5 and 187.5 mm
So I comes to 2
